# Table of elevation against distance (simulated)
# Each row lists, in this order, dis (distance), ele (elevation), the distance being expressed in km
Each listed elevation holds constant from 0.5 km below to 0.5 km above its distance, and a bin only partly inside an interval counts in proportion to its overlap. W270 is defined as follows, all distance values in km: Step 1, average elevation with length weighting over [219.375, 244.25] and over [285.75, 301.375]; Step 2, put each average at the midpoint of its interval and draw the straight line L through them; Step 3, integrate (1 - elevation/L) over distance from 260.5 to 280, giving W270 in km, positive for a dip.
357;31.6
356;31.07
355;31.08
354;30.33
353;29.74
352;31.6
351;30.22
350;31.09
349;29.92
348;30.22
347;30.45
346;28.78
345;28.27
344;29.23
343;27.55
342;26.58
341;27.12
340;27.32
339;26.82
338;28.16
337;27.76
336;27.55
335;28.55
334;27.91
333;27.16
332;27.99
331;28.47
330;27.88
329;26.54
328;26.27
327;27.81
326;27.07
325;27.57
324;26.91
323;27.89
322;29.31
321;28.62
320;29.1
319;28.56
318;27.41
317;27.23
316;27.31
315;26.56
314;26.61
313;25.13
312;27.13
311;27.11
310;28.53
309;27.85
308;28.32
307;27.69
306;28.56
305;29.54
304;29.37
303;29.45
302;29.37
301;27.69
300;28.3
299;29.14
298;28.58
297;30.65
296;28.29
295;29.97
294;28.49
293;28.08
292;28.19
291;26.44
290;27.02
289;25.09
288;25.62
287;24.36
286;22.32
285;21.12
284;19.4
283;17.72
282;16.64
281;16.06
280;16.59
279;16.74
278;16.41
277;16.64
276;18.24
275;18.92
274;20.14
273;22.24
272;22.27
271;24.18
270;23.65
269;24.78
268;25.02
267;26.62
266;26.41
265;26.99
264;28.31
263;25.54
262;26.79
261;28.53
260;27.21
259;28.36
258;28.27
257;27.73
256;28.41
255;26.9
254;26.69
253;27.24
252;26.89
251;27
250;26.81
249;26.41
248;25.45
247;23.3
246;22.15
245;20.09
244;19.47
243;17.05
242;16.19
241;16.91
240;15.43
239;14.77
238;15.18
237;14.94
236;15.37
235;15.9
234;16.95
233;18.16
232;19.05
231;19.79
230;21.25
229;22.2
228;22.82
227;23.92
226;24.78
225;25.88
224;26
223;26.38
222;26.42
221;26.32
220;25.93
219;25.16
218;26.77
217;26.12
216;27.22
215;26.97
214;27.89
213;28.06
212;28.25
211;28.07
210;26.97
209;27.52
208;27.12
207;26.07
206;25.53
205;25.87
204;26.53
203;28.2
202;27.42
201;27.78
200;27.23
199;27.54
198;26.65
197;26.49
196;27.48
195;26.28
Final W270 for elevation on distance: 1.4 km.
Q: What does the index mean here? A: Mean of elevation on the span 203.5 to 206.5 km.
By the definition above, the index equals 26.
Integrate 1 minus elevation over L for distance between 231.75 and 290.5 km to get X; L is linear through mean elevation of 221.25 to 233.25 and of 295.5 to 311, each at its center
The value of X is 8.1 km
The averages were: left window 23.2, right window 28.7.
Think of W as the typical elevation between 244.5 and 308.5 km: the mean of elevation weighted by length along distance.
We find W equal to 25.1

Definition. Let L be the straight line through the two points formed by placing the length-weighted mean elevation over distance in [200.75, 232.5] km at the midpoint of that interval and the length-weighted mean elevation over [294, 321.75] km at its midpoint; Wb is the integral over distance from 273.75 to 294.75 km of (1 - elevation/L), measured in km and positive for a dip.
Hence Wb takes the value 4.6 km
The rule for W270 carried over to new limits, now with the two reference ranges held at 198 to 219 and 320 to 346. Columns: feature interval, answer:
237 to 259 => 3.7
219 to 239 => 4.3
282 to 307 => 0.9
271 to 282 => 3.5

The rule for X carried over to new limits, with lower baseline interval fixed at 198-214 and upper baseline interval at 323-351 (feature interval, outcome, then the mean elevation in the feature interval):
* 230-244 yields 5.4 km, 16.9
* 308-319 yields 0.3 km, 27.2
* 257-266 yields 0.0 km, 27.5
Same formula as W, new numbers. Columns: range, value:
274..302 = 23.5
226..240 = 18.6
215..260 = 22.9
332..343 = 27.5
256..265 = 27.6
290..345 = 27.9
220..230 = 24.8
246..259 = 26.6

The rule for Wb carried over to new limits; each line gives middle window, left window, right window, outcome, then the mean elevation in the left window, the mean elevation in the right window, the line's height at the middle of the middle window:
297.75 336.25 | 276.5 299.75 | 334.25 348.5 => -2.8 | 23.5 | 28.2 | 26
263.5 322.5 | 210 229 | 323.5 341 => 3.9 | 26.2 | 27.5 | 27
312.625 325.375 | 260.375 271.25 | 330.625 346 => -0.1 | 26.1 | 27.8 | 27.3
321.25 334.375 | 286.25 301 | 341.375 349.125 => 0.4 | 27.6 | 28.8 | 28.4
